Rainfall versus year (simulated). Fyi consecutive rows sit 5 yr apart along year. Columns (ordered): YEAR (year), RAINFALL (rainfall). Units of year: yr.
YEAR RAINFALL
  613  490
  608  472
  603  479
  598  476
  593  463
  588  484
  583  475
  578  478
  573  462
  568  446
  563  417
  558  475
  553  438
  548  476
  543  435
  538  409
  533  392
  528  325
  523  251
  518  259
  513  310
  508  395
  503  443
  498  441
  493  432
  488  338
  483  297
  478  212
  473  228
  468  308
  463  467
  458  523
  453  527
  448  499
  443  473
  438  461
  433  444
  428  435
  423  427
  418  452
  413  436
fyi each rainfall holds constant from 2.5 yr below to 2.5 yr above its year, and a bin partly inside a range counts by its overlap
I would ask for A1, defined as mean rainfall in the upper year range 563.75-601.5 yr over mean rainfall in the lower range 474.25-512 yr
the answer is 1.30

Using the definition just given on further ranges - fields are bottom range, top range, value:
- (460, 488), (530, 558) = 1.40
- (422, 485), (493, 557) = 0.94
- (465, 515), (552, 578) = 1.32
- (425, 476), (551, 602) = 1.06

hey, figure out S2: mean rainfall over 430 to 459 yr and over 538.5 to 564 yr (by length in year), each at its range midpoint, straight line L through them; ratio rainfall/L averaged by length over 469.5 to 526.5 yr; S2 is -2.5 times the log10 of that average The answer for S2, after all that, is 0.38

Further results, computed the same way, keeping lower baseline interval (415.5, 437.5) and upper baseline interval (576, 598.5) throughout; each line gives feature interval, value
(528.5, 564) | 0.09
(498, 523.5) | 0.30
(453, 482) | 0.24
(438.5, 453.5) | -0.11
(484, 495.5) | 0.21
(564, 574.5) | 0.06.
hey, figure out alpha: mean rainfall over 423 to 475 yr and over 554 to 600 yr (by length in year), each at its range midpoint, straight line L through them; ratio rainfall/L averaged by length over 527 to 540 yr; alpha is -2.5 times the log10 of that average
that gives 0.19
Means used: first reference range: 438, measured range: 380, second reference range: 463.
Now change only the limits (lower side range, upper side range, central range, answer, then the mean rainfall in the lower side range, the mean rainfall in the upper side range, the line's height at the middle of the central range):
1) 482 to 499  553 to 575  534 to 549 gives -0.011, 378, 448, 427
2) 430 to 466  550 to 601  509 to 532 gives 0.487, 482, 462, 470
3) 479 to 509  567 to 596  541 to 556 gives -0.036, 382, 469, 436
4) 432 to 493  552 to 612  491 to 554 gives 0.129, 398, 465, 432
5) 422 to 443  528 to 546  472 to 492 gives 0.437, 447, 402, 425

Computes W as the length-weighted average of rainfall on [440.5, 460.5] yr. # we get 506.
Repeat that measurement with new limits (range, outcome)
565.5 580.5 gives 462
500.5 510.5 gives 419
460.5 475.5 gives 334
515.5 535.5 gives 307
